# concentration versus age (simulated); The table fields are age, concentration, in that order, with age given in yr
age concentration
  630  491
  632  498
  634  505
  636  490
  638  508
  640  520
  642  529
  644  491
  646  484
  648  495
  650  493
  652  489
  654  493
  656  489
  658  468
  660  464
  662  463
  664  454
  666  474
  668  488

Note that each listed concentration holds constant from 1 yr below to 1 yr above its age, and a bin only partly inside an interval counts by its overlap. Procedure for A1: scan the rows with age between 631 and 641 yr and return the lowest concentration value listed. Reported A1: 490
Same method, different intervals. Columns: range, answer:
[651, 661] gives 464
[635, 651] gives 484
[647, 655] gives 489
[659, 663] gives 463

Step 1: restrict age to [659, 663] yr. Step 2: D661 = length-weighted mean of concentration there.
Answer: 464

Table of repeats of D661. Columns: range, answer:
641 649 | 500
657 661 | 466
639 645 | 513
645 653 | 490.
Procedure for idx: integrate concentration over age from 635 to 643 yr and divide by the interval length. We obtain 512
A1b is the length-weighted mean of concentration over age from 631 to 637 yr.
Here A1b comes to 498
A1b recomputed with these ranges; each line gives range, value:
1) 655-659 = 478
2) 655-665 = 468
